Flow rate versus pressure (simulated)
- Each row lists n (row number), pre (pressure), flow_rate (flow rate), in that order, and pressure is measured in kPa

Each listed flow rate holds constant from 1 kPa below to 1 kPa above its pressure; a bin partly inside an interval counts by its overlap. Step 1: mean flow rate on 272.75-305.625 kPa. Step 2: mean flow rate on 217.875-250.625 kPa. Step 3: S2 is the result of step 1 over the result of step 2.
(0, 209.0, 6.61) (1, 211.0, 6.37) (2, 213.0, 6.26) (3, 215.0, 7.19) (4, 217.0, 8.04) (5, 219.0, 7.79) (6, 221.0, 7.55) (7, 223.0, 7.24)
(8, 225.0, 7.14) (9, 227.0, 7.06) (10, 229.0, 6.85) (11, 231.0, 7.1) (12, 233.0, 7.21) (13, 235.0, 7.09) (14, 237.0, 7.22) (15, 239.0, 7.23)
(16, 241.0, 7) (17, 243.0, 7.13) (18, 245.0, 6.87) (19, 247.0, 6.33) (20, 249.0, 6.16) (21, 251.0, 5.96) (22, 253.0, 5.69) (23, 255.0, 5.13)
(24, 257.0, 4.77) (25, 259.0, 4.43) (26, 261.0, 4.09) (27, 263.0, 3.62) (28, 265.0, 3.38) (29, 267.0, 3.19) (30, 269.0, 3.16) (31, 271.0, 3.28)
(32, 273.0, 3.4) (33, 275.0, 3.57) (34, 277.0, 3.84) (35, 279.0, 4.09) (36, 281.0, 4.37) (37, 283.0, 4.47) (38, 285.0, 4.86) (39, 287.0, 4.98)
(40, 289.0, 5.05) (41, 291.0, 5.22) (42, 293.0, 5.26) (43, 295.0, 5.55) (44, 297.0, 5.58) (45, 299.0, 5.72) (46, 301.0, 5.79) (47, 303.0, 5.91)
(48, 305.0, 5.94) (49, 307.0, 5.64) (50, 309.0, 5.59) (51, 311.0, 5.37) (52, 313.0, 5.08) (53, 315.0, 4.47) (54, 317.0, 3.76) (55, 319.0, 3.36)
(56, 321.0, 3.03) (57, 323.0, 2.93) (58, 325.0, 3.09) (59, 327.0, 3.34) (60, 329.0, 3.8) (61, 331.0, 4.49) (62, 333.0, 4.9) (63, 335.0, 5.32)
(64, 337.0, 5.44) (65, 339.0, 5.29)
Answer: 0.7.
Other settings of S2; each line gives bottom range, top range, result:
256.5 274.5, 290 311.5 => 1.53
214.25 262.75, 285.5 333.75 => 0.72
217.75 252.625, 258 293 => 0.59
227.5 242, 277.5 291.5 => 0.66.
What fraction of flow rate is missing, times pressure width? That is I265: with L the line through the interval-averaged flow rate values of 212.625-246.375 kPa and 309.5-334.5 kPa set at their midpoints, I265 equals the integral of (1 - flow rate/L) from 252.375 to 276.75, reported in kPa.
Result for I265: 8.4 kPa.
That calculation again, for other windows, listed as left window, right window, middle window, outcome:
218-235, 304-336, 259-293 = 9.50 kPa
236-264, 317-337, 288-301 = -2.01 kPa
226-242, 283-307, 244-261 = 2.64 kPa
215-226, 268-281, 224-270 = -1.10 kPa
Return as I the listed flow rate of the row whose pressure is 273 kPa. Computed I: 3.4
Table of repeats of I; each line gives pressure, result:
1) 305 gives 5.94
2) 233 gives 7.21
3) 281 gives 4.37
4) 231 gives 7.1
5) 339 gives 5.29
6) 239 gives 7.23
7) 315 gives 4.47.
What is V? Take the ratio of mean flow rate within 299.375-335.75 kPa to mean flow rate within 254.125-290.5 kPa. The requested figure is 1.1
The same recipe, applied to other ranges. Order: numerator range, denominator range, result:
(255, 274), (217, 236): 0.52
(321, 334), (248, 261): 0.70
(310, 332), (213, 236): 0.54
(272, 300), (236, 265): 0.82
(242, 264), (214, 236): 0.75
